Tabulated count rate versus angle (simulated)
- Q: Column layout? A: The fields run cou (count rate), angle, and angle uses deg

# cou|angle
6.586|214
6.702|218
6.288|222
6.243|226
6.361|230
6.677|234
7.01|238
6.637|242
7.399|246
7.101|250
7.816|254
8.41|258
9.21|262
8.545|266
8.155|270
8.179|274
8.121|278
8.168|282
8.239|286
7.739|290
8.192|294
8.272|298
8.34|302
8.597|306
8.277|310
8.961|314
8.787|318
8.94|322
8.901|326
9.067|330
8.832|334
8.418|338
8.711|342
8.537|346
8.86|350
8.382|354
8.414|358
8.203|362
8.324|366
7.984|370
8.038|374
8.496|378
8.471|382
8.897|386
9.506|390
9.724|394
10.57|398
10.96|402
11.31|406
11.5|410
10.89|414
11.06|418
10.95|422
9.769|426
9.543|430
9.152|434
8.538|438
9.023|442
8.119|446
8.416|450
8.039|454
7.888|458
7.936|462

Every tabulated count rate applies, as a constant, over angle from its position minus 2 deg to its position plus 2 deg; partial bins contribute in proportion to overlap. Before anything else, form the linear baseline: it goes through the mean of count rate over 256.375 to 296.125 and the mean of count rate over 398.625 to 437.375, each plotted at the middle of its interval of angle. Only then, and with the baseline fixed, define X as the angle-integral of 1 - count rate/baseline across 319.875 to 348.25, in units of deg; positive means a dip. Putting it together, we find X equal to 1.3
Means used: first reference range 8.29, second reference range 10.5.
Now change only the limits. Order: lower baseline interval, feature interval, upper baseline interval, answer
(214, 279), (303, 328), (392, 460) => -1.3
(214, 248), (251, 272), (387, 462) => -3.6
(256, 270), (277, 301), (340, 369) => 1.3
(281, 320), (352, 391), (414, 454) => 2.1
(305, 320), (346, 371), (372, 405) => 2.0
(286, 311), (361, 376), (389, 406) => 2.5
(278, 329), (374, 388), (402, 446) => 1.4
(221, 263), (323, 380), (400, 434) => 4.9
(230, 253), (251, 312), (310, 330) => -2.9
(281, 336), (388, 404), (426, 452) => -2.6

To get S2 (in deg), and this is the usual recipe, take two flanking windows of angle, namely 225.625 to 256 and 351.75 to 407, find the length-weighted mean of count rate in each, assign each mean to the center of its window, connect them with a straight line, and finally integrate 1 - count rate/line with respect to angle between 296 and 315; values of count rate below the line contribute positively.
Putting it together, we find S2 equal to -1.3 deg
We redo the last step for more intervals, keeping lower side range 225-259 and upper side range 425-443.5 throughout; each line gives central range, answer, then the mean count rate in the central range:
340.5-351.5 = -0.66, 8.7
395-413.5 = -4.48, 11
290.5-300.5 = -0.67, 8.16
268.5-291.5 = -1.94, 8.11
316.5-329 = -1.49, 8.89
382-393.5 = -0.63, 9.14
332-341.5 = -0.63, 8.64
